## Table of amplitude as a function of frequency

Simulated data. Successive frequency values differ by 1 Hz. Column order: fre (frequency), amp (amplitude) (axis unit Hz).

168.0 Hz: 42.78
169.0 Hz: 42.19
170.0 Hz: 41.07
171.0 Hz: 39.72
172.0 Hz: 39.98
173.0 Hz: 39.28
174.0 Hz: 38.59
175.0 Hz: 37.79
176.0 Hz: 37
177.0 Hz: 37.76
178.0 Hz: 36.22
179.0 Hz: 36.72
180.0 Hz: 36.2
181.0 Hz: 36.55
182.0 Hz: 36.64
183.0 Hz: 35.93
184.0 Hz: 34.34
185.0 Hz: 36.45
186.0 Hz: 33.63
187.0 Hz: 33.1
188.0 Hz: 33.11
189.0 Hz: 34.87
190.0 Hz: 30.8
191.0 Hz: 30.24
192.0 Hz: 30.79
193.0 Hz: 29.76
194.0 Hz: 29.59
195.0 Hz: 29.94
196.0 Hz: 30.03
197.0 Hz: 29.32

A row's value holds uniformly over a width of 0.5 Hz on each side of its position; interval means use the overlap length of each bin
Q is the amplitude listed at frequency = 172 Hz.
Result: 39.98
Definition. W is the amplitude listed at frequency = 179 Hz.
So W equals 36.72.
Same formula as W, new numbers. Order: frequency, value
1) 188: 33.11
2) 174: 38.59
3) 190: 30.8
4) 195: 29.94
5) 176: 37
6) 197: 29.32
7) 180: 36.2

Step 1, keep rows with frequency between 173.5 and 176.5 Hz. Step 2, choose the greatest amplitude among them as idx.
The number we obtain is 38.59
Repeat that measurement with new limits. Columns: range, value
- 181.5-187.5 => 36.64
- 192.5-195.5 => 29.94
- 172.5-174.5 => 39.28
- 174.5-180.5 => 37.79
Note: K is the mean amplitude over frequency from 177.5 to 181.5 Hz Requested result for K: 36.4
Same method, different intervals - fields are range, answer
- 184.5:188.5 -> 34.1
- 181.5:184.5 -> 35.6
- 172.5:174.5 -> 38.9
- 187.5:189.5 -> 34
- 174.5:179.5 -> 37.1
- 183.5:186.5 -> 34.8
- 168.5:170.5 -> 41.6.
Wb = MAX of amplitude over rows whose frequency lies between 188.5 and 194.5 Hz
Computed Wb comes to 34.87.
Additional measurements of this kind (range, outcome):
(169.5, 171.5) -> 41.07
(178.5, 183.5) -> 36.72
